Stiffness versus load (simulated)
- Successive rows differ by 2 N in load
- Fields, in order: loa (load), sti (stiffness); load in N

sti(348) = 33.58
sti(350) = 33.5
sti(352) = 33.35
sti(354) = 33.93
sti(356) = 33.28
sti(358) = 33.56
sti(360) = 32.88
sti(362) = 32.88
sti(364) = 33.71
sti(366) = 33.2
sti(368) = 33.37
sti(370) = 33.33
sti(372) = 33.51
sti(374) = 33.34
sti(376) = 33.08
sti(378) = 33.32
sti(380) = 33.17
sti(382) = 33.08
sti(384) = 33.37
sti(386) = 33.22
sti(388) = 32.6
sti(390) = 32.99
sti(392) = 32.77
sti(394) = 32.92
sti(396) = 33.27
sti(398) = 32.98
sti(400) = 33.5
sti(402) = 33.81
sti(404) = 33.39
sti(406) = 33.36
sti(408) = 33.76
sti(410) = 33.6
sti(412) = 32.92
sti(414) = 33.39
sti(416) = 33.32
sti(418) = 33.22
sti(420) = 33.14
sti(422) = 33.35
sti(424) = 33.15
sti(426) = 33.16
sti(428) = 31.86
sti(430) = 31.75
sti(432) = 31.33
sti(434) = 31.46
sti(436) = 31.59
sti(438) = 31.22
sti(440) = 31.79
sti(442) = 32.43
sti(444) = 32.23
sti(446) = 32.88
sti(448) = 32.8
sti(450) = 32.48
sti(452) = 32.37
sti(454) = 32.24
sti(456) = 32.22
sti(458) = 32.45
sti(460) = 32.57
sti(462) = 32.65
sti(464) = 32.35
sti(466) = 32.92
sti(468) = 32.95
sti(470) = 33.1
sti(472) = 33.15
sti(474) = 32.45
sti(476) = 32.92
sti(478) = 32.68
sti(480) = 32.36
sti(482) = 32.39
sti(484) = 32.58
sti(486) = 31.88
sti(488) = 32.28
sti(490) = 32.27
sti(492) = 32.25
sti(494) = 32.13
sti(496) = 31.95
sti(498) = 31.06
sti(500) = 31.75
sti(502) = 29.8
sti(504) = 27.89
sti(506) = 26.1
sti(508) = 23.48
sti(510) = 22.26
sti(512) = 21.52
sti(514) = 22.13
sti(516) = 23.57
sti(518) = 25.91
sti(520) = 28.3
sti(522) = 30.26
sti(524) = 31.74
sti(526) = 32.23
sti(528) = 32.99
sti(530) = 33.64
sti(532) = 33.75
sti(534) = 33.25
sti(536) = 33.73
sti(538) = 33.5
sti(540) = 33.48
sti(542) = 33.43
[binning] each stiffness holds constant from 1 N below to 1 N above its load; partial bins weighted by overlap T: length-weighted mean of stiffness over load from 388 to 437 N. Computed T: 32.9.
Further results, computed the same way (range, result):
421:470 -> 32.4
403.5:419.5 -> 33.4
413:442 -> 32.4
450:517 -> 30.5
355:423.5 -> 33.3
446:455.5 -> 32.5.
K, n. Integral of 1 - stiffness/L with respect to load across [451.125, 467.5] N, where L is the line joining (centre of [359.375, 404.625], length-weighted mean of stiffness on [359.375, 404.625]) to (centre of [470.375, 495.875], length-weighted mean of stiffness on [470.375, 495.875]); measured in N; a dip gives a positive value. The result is 0.1 N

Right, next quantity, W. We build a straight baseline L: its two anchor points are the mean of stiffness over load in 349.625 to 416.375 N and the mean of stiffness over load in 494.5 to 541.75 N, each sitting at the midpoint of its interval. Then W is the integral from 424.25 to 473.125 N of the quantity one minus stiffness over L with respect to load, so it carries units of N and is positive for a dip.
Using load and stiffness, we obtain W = -1.5 N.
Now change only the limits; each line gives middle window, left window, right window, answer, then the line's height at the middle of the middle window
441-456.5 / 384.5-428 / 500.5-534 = -0.61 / 31.2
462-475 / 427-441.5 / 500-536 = -1.08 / 30.3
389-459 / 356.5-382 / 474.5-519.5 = -2.68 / 31.5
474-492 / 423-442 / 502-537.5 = -1.47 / 30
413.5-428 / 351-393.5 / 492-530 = -0.75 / 31.5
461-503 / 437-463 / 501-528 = -3.86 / 29.6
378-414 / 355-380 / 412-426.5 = 0.03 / 33.3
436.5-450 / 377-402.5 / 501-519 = -1.30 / 29.4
